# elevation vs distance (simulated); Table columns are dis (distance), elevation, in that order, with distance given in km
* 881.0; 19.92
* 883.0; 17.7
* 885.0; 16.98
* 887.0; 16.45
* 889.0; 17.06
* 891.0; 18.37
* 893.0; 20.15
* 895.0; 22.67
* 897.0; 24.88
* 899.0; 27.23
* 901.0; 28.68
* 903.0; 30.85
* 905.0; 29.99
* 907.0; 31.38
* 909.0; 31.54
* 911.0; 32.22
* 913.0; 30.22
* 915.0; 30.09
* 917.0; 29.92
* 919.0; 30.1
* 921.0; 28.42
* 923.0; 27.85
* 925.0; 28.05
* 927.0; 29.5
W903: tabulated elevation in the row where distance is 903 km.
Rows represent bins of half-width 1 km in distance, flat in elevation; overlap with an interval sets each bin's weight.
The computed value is 30.85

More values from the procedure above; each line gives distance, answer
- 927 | 29.5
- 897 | 24.88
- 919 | 30.1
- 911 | 32.22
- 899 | 27.23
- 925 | 28.05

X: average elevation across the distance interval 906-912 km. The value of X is 31.7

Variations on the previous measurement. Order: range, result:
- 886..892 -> 17.3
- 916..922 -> 29.5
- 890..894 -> 19.3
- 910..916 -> 30.8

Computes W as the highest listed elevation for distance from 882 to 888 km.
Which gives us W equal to 17.7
